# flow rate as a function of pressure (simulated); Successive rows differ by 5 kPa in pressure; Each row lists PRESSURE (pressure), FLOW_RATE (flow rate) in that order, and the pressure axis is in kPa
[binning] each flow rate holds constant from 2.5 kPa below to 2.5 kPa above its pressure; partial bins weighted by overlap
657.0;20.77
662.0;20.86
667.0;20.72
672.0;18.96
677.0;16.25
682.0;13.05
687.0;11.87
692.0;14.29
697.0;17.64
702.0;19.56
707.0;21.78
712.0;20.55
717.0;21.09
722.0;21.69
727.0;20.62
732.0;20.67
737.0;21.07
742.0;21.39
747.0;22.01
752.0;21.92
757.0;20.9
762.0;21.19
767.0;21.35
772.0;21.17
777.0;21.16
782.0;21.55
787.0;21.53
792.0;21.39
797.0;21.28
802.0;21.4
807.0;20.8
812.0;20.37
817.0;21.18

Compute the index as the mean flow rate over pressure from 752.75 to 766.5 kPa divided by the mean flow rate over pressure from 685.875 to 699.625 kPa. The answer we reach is 1.42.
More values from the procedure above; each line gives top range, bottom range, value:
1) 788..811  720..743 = 1.01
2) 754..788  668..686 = 1.32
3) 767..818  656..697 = 1.25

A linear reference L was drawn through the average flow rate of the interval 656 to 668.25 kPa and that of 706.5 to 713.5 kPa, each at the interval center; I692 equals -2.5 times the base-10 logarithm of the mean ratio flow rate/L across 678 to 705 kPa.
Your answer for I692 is 0.33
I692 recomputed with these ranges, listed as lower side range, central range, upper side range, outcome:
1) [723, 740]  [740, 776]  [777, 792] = -0.01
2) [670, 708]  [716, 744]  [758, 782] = -0.12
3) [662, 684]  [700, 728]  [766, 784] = -0.09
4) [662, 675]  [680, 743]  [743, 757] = 0.11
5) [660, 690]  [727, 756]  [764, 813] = -0.10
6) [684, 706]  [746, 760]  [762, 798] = -0.10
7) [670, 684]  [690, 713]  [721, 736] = -0.02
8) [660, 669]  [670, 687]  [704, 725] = 0.33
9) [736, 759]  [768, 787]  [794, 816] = -0.01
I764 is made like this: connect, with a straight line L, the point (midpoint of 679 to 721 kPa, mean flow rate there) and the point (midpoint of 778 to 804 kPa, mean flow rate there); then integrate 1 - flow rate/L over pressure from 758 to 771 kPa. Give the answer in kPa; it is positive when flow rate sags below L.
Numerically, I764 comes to -0.6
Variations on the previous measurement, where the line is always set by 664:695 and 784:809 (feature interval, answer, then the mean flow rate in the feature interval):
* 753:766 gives -1.04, 21.2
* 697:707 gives -1.55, 19.6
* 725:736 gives -1.45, 20.7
